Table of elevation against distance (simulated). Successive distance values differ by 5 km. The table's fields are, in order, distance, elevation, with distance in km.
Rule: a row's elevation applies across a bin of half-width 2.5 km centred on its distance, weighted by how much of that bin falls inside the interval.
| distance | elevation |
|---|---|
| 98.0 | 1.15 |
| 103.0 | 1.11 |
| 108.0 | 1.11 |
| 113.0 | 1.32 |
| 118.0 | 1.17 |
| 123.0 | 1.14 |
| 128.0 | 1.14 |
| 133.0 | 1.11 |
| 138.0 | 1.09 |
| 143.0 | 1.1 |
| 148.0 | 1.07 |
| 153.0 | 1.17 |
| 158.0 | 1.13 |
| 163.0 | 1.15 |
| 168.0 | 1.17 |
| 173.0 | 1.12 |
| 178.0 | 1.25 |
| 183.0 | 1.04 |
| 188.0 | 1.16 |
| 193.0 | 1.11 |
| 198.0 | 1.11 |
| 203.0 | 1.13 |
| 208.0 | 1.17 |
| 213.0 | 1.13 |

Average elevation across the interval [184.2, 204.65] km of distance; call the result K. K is 1.12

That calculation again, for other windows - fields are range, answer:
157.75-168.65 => 1.15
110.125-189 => 1.15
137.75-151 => 1.09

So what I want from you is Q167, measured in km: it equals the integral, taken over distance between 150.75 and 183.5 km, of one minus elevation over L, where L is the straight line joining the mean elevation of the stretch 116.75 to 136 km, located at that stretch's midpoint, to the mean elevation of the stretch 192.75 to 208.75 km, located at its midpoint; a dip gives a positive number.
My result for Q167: -0.6 km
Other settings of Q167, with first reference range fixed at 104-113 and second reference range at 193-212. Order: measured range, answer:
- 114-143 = 0.59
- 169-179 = -0.26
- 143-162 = 0.48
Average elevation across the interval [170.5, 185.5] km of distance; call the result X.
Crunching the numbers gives 1.14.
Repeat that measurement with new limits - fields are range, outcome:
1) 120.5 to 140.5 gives 1.12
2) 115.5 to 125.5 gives 1.15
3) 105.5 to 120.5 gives 1.2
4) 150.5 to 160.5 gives 1.15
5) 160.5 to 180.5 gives 1.17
